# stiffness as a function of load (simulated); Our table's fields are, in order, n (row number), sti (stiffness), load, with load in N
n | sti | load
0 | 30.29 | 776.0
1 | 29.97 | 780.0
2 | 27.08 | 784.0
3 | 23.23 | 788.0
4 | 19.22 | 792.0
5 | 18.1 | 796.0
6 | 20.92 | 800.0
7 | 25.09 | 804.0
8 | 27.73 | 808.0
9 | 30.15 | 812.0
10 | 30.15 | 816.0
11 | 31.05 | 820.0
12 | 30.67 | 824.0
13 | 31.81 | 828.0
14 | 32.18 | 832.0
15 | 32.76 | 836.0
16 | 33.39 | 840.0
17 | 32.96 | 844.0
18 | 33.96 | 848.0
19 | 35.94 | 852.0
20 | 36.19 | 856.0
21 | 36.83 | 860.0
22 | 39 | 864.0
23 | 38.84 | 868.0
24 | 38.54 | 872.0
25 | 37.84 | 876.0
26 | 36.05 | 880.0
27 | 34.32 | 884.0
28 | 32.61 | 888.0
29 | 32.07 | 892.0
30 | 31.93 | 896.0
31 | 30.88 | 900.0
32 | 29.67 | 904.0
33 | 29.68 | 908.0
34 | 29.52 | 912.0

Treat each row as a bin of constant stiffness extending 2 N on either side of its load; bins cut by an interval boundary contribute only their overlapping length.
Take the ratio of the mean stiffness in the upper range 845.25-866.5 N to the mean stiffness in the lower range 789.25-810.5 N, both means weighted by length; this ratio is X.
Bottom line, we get 1.62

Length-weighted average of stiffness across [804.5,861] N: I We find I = 32.3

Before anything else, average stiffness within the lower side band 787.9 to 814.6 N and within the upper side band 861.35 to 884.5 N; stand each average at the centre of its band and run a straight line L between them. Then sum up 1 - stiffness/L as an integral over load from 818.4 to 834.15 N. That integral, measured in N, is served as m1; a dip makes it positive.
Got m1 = -1.6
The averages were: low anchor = 23.7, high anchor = 37.6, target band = 31.4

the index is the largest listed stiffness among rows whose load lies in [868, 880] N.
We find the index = 38.84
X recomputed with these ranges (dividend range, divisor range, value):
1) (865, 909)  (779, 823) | 1.32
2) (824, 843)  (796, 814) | 1.29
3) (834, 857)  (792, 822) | 1.33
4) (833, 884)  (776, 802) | 1.52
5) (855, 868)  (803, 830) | 1.27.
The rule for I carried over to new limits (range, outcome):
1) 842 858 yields 34.8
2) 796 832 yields 28.1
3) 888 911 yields 30.9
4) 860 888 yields 37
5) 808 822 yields 30.1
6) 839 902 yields 35.1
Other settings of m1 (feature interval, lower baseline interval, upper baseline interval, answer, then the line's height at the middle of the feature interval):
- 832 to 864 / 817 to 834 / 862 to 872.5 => 0.6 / 35.4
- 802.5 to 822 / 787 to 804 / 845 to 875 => -3.1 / 25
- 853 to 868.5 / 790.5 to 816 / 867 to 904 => -3.1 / 31.3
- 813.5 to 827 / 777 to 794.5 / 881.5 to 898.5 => -1.5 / 27.6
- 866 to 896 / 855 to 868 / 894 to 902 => -1.0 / 34.3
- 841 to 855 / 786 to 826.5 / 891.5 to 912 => -3.3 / 27.9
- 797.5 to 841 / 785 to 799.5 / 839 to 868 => -3.2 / 27.4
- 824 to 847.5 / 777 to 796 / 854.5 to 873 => 0.3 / 33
